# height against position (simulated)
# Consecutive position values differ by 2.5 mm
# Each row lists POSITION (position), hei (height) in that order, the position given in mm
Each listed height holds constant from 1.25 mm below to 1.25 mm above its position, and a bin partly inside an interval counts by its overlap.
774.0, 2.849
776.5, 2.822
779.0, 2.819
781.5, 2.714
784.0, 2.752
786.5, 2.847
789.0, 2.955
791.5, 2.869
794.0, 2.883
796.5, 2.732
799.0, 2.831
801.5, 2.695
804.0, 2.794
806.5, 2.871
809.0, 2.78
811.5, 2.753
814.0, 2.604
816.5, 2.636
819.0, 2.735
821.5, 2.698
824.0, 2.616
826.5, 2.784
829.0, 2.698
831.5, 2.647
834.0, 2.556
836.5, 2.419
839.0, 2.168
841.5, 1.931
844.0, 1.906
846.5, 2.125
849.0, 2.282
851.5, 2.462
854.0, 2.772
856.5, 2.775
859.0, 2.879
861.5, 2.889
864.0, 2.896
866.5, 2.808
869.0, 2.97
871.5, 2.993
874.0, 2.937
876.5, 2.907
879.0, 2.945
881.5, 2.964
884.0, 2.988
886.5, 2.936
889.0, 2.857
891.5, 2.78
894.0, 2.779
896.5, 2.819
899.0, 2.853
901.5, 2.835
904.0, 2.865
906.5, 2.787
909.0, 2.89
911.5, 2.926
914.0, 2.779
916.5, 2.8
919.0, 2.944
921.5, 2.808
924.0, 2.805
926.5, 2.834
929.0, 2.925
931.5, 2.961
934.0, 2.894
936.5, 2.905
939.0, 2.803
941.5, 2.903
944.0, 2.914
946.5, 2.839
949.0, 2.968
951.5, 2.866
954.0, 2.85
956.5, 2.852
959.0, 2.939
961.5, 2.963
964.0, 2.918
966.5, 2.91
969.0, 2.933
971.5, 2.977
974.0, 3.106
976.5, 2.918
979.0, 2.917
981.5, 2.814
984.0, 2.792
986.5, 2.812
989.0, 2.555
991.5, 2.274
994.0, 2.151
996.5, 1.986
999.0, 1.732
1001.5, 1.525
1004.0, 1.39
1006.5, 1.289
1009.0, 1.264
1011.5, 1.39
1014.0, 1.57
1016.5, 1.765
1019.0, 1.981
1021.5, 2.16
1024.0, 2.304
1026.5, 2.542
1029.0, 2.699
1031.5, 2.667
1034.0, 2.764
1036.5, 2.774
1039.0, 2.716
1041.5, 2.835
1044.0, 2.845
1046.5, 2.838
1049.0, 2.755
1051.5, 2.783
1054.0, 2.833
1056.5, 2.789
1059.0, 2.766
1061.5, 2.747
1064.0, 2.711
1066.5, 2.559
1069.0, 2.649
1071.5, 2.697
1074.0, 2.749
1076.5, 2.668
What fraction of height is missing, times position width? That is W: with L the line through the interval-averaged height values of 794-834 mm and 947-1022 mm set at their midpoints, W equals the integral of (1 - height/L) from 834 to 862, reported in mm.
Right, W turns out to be 2.6 mm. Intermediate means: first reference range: 2.72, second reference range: 2.39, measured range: 2.41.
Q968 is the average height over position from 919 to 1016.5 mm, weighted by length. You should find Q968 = 2.55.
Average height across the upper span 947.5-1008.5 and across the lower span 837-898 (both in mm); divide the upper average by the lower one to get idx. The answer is 0.9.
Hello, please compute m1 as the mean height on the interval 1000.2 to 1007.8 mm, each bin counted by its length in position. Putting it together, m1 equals 1.4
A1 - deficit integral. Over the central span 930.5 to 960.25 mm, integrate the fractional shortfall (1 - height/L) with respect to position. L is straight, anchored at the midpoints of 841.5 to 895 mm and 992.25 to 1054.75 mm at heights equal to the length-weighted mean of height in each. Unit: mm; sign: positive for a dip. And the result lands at -4.95 mm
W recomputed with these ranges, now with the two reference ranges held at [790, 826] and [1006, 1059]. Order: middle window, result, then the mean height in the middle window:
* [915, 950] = -4.5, 2.88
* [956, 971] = -2.6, 2.93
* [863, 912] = -4.9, 2.89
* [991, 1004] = 3.1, 1.86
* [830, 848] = 3.0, 2.26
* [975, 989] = -2.0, 2.83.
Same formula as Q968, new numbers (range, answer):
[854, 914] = 2.88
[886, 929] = 2.84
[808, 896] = 2.68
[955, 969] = 2.92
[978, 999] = 2.49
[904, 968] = 2.88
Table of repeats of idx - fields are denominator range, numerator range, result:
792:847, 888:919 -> 1.09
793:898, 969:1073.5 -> 0.90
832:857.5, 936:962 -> 1.23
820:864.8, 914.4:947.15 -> 1.14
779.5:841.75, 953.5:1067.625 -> 0.92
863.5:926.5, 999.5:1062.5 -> 0.80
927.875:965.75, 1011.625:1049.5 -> 0.84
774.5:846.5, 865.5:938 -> 1.08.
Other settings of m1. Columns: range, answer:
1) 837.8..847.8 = 2.03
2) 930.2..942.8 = 2.89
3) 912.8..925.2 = 2.83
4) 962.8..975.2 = 2.97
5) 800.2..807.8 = 2.79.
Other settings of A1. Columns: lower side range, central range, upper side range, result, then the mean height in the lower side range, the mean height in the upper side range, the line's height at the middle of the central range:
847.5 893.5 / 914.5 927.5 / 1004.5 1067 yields -0.7 mm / 2.83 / 2.4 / 2.7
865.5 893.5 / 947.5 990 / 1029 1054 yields -0.8 mm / 2.91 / 2.77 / 2.84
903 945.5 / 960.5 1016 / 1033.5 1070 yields 9.9 mm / 2.87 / 2.76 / 2.81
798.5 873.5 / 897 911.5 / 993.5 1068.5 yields -1.9 mm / 2.63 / 2.31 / 2.52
